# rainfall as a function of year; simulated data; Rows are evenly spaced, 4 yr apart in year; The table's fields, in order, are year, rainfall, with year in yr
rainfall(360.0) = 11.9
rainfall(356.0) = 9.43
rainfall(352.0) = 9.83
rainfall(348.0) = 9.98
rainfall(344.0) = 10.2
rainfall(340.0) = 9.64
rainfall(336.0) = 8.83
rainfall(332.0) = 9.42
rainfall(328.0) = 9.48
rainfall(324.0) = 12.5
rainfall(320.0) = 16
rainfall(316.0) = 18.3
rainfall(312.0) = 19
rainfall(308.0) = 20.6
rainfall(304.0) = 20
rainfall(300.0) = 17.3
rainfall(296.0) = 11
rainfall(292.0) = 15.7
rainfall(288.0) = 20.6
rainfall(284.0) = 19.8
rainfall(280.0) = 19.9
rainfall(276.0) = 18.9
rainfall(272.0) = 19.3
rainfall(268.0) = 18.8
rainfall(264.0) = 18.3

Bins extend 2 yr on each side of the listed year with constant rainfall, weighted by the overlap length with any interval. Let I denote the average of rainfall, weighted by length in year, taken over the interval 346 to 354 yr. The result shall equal 9.91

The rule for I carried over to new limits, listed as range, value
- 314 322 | 17.1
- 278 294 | 19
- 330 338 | 9.12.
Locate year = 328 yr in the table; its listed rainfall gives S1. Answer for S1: 9.48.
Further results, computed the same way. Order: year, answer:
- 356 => 9.43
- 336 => 8.83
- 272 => 19.3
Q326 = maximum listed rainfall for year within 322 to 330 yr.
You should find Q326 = 12.5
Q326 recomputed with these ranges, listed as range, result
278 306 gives 20.6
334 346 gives 10.2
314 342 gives 18.3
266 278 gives 19.3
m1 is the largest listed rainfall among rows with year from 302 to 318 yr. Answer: 20.6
